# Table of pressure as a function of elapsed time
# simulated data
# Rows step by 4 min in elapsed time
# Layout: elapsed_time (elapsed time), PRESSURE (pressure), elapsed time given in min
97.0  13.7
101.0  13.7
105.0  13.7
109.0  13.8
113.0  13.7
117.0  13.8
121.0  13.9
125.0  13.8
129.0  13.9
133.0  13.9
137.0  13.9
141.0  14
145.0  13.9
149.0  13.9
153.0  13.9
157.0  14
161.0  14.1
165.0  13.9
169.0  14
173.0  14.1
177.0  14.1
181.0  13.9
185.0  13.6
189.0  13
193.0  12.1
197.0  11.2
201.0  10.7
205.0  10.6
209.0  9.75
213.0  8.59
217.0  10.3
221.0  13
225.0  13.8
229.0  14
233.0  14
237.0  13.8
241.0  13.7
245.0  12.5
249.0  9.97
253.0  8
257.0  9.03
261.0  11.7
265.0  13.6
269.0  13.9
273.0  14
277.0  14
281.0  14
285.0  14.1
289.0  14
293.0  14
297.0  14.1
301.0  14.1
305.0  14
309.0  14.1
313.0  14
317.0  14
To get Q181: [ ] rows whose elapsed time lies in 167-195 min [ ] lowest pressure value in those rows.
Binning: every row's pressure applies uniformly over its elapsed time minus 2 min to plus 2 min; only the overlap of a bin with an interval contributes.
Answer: 12.1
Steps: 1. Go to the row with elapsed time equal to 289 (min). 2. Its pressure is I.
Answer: 14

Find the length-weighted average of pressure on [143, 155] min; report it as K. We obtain 13.9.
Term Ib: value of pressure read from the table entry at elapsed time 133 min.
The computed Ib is 13.9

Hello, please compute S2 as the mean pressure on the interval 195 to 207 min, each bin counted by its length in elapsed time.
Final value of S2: 10.8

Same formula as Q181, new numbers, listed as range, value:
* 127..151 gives 13.9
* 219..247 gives 12.5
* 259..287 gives 11.7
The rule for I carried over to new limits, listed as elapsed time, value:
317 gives 14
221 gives 13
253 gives 8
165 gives 13.9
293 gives 14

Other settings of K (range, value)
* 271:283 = 14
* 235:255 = 11.6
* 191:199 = 11.6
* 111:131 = 13.8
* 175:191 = 13.7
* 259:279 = 13.4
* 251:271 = 11.2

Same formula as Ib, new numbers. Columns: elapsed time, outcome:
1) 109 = 13.8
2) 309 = 14.1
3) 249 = 9.97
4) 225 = 13.8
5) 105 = 13.7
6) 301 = 14.1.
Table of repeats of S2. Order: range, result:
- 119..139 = 13.9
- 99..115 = 13.7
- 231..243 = 13.8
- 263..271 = 13.8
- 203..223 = 10.4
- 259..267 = 12.6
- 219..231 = 13.6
